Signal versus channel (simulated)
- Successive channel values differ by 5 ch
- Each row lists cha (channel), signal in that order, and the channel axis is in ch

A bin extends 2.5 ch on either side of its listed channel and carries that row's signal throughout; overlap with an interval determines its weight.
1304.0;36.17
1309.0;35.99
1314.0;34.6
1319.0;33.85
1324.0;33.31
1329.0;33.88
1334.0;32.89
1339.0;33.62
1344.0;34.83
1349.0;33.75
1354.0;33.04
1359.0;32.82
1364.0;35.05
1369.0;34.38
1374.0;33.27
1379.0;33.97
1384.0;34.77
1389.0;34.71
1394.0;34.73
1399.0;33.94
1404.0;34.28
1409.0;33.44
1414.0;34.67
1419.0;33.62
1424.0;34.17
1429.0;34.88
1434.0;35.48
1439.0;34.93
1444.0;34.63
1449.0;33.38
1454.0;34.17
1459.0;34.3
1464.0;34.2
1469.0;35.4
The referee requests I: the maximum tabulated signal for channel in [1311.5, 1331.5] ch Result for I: 34.6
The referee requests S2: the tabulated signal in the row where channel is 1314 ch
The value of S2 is 34.6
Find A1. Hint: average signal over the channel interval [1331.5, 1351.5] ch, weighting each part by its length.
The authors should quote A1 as 33.8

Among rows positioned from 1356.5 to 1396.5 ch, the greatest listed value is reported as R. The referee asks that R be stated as 35.05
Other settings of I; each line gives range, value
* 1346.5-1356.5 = 33.75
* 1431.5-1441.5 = 35.48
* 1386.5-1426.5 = 34.73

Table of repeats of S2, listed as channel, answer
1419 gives 33.62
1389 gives 34.71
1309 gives 35.99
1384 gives 34.77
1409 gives 33.44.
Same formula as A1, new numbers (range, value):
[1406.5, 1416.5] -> 34.1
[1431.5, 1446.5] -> 35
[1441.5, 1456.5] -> 34.1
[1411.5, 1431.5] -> 34.3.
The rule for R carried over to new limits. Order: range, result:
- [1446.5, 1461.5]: 34.3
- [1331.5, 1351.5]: 34.83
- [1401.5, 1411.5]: 34.28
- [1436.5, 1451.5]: 34.93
